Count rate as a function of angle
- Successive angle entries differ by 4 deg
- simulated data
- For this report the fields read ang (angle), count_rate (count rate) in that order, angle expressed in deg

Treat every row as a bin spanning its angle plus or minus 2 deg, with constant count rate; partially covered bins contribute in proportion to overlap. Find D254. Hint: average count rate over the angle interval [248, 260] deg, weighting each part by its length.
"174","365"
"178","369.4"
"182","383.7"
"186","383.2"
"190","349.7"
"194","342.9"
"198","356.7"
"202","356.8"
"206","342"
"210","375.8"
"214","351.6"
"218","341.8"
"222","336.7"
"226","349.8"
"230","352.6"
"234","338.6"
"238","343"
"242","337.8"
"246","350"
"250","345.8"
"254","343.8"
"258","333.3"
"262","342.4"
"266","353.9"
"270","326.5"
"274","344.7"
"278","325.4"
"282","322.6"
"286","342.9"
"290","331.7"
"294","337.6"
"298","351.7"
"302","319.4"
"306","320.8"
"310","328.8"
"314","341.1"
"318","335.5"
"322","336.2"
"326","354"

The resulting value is 341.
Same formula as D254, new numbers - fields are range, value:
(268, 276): 336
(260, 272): 341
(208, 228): 351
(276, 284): 324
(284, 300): 341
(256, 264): 338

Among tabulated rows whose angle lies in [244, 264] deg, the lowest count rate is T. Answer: 333.3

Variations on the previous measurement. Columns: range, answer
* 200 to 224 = 336.7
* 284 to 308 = 319.4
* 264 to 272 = 326.5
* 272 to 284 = 322.6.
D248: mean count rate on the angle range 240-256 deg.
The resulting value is 344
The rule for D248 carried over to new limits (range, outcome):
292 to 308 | 332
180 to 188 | 383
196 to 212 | 358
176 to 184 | 377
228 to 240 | 345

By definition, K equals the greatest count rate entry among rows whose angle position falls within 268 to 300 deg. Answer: 351.7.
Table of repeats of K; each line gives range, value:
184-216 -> 383.2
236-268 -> 353.9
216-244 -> 352.6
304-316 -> 341.1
